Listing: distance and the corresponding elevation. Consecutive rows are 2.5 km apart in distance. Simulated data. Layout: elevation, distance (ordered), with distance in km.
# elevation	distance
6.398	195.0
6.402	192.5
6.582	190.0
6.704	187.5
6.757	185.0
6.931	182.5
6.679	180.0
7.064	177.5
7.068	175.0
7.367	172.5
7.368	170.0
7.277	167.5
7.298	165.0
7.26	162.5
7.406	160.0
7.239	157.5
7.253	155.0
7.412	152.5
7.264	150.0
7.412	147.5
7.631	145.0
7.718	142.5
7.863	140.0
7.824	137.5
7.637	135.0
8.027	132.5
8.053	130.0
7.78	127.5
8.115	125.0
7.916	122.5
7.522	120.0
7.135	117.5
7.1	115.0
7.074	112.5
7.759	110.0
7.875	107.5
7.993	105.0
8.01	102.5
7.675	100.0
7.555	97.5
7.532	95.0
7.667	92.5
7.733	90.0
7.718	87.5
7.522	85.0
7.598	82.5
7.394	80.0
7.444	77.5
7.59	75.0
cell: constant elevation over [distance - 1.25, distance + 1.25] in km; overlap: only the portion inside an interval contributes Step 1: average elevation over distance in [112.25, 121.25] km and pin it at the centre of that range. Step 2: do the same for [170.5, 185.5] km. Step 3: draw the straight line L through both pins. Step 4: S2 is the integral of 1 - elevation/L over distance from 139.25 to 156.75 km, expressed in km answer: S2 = -0.9 km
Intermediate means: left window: 7.22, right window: 7.01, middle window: 7.49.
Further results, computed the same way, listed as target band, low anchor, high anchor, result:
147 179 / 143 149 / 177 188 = -0.3 km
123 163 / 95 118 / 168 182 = -1.6 km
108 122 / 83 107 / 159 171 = 0.4 km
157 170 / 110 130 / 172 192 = -0.4 km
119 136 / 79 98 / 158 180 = -1.0 km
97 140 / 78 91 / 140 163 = -1.2 km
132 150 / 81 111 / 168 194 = -1.0 km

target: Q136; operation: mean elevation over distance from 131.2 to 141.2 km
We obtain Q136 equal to 7.84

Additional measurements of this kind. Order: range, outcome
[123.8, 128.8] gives 7.95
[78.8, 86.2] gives 7.51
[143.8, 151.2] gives 7.44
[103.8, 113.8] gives 7.67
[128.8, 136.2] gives 7.91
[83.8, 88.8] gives 7.62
